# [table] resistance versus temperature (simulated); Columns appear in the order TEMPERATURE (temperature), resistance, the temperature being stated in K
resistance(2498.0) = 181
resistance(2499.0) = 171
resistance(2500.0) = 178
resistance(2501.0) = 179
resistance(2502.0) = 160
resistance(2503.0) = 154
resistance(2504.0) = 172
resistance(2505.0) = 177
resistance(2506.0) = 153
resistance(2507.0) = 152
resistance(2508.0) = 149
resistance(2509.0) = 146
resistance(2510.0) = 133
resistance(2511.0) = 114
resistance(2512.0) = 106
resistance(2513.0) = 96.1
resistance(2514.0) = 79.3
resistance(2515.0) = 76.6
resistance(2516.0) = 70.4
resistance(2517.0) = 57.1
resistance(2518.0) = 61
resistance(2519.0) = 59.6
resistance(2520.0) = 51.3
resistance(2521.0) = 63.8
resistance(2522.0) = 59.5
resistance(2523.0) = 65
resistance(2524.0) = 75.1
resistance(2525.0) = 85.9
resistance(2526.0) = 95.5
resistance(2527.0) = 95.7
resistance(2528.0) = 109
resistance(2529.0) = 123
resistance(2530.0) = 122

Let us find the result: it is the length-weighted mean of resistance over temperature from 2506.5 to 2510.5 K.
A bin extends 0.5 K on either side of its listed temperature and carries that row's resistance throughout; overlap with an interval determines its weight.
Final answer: 145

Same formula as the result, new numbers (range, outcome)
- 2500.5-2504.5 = 166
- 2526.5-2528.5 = 102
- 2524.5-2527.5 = 92.4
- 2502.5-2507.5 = 162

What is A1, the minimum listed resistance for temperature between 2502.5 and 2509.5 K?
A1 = 146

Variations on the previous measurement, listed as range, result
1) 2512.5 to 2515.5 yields 76.6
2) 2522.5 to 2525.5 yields 65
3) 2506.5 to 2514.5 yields 79.3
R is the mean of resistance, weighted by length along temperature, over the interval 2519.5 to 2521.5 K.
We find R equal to 57.5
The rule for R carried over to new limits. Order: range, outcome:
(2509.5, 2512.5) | 118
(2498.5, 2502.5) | 172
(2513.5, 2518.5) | 68.9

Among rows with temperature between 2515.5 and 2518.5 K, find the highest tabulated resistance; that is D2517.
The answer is 70.4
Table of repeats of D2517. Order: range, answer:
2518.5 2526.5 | 95.5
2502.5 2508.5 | 177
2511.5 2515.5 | 106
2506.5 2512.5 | 152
